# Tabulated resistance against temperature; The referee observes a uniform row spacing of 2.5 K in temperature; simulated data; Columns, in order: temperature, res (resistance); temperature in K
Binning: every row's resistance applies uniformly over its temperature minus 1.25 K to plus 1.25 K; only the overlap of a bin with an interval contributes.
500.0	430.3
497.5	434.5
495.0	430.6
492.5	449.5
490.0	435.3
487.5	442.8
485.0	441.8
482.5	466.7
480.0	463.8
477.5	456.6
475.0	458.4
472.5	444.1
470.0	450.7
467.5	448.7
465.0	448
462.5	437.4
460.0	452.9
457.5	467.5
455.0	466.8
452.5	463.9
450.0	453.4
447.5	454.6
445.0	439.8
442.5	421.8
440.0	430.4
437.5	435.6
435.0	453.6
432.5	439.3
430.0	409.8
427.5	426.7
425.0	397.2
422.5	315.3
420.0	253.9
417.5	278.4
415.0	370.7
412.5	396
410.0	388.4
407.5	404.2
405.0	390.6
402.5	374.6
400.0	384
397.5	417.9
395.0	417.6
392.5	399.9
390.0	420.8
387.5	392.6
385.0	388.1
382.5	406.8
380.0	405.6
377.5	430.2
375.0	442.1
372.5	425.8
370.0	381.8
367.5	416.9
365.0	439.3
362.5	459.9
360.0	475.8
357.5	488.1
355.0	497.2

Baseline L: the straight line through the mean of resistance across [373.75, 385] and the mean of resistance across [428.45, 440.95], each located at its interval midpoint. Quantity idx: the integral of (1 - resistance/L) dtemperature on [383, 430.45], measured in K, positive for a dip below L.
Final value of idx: 5.0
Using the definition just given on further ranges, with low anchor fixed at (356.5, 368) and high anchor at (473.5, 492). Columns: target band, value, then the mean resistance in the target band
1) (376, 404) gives 3.2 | 404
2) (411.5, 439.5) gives 4.5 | 381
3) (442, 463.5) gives 0.1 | 452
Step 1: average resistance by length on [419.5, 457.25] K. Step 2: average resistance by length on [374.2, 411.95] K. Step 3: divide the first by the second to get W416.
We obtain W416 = 1.0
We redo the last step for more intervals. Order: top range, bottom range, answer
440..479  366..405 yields 1.11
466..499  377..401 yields 1.10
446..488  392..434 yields 1.19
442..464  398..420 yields 1.23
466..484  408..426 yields 1.32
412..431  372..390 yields 0.86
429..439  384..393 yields 1.09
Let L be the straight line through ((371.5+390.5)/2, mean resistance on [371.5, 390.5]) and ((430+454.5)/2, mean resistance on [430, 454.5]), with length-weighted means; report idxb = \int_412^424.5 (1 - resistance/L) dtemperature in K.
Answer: 3.1 K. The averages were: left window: 414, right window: 443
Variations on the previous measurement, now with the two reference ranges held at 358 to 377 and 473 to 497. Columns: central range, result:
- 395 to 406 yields 1.1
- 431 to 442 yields 0.1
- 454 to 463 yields -0.2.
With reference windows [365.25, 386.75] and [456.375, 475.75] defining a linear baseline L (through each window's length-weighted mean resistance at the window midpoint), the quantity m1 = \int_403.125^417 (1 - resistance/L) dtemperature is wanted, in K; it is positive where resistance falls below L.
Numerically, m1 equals 1.4 K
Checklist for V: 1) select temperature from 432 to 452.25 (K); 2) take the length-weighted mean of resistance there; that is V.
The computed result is 442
